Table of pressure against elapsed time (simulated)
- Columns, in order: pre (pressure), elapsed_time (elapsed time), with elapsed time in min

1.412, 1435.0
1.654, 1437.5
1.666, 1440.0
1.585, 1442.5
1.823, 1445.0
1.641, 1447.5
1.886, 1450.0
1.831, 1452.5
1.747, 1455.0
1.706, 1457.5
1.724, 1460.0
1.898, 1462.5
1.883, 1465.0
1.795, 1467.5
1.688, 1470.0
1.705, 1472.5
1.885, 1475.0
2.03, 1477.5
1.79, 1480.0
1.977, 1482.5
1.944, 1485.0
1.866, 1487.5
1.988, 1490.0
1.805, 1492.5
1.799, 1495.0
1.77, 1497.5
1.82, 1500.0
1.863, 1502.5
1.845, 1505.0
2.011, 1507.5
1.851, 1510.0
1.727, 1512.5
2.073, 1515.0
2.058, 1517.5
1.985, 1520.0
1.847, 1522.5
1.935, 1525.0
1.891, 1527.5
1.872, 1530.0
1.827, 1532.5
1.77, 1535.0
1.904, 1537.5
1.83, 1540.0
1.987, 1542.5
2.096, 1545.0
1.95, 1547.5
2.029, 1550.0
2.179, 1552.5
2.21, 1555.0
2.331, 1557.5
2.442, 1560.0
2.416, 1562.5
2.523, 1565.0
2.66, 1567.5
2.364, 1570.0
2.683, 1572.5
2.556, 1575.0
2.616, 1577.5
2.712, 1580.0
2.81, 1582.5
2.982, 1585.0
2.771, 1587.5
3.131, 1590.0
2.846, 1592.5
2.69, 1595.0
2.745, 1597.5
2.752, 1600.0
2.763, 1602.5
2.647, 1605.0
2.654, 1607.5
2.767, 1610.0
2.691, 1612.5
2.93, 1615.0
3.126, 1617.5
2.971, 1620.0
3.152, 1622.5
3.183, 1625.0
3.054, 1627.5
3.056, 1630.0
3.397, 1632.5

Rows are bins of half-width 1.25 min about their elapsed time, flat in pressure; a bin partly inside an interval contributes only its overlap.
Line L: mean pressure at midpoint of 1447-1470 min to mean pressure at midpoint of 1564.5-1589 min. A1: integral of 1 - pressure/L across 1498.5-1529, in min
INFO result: 4.1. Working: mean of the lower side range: 1.79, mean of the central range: 1.91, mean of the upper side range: 2.68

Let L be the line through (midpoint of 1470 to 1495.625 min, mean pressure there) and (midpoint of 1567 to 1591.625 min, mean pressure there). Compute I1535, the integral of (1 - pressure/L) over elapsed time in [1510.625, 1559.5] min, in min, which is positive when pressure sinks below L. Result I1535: 7.5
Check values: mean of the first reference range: 1.87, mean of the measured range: 1.98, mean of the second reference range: 2.73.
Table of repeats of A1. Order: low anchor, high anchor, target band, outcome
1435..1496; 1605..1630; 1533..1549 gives 3.0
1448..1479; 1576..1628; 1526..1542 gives 3.3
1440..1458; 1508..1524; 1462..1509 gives -0.5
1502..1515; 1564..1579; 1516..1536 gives 1.6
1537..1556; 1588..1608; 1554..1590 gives -2.9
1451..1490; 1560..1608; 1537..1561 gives 3.3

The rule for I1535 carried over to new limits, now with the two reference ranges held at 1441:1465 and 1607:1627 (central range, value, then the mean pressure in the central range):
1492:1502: 1.35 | 1.8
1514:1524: 1.13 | 1.99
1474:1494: 0.79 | 1.91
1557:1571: 0.56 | 2.46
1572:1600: -0.54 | 2.78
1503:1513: 1.36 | 1.87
